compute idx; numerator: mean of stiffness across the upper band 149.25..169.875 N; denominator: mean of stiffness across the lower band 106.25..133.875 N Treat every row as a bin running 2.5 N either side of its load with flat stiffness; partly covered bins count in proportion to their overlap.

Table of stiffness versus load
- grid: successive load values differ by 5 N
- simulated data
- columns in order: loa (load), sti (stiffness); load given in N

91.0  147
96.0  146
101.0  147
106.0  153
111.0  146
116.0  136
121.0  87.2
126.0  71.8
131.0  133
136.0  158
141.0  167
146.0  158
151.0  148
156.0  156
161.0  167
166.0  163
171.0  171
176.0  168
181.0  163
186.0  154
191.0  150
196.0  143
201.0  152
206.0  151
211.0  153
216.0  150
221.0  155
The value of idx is 1.35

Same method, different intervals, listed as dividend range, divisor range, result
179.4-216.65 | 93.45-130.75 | 1.19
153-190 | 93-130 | 1.28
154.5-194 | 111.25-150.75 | 1.22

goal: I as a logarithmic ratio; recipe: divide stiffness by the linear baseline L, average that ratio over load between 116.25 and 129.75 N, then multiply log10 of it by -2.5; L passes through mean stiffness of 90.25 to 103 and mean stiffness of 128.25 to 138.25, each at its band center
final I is 0.47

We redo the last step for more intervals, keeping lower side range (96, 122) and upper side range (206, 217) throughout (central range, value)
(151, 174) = -0.124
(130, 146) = -0.100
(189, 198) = 0.019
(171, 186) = -0.121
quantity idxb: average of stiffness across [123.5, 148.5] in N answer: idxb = 138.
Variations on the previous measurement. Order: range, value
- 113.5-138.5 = 117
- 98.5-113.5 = 149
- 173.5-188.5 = 162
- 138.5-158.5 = 157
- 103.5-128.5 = 119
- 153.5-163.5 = 162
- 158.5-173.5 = 167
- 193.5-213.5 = 150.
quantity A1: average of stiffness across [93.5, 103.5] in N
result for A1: 146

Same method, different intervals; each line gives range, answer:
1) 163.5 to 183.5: 166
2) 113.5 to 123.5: 112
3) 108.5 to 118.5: 141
